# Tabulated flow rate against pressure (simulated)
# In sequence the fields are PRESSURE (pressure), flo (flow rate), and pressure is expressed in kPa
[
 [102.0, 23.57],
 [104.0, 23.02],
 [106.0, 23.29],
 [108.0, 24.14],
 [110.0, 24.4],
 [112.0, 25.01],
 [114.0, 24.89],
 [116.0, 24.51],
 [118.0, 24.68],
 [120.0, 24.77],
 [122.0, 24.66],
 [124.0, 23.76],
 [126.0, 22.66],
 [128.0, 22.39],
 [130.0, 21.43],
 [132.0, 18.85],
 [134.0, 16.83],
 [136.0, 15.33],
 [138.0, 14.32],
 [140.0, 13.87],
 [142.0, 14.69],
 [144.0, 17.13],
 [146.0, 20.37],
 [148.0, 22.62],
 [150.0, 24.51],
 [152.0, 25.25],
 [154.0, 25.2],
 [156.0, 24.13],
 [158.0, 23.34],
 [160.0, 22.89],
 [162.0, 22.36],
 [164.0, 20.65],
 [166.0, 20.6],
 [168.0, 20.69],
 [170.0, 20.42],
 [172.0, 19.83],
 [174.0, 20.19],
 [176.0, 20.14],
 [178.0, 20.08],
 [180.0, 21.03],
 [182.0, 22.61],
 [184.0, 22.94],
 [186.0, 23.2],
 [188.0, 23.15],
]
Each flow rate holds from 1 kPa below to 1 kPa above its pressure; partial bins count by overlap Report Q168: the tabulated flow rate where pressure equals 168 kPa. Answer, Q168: 20.69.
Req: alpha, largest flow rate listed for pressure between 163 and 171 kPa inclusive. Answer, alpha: 20.69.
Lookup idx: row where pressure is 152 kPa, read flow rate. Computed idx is 25.25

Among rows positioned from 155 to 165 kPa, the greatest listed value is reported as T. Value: 24.13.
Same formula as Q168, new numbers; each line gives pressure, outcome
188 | 23.15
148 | 22.62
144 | 17.13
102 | 23.57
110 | 24.4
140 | 13.87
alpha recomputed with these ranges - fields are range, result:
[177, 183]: 22.61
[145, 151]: 24.51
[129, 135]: 21.43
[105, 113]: 25.01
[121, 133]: 24.66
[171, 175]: 20.19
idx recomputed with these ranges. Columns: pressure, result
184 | 22.94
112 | 25.01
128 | 22.39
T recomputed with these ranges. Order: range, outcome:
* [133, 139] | 16.83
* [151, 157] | 25.25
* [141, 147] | 20.37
